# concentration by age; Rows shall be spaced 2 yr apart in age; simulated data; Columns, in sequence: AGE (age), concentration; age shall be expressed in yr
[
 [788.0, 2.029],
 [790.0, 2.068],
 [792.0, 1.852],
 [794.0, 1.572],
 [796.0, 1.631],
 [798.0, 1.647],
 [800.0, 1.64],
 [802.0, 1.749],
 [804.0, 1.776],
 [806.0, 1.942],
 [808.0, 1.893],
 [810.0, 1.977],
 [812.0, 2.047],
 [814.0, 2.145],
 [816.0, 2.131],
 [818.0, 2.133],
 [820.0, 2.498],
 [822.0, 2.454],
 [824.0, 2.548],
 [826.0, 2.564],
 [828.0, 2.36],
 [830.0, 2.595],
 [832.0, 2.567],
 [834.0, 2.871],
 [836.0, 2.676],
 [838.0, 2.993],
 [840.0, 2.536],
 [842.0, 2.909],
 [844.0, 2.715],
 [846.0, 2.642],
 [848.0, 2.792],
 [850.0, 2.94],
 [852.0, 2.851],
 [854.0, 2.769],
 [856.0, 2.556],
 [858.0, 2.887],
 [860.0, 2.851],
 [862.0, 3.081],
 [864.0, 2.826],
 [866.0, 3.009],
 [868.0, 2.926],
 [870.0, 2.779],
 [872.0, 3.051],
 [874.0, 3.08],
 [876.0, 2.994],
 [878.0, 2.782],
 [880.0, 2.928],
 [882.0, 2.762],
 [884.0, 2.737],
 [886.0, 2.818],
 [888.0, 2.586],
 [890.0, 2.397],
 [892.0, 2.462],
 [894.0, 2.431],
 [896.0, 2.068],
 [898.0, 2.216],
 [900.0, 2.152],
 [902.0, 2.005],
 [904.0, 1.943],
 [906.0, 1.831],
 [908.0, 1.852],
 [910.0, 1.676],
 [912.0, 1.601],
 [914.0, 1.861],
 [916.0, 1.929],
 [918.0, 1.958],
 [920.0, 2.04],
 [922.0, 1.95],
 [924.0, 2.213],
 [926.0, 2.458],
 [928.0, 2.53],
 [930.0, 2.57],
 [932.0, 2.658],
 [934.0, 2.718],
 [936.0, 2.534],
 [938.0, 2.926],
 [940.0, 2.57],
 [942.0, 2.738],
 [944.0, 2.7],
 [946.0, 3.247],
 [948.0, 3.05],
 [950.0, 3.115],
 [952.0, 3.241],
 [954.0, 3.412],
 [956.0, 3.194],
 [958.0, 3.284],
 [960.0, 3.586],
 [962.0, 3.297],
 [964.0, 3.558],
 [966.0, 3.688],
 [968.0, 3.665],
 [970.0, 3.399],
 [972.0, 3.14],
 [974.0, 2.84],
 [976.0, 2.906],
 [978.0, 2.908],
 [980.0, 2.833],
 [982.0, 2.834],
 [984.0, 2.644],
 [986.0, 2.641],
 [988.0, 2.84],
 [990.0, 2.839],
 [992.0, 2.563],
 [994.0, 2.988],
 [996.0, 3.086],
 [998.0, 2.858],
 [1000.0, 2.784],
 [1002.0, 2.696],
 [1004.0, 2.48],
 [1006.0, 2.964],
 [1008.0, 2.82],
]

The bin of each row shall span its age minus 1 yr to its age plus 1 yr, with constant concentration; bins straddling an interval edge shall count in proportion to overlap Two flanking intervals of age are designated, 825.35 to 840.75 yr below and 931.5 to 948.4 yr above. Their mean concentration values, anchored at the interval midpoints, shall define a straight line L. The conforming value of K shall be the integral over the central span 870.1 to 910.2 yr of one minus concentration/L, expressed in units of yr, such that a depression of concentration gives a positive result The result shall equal 3.8 yr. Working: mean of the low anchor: 2.65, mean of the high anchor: 2.79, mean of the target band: 2.46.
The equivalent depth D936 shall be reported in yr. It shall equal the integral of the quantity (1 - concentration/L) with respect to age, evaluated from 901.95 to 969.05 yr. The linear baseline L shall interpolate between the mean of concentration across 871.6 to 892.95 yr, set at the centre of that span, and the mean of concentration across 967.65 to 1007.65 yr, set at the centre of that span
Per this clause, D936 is 4.5 yr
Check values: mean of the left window 2.77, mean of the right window 2.88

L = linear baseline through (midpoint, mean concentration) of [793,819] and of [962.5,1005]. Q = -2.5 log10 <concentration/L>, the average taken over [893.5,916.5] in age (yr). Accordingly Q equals 0.256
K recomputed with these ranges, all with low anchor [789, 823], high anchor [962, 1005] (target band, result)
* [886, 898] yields 0.16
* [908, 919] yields 3.25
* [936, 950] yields -0.65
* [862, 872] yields -2.70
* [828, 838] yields -2.71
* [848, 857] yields -2.29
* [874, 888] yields -2.69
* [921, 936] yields 1.17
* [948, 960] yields -1.97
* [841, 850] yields -2.51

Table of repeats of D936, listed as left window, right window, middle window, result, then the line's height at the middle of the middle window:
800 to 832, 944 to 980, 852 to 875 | -3.32 yr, 2.53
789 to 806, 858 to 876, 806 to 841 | -3.01 yr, 2.2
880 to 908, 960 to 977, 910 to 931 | 4.75 yr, 2.69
